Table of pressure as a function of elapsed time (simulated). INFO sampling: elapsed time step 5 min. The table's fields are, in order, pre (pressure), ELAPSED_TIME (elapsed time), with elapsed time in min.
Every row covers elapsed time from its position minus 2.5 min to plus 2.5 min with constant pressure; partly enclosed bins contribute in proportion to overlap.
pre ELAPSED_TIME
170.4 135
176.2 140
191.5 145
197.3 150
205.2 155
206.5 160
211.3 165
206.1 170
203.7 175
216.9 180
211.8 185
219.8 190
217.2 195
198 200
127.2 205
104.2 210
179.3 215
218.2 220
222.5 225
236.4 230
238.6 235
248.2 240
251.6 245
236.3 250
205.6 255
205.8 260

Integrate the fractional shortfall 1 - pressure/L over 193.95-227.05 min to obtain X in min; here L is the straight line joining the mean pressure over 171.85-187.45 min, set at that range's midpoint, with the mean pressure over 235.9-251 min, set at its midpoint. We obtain 7.1 min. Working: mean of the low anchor 211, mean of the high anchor 246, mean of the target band 179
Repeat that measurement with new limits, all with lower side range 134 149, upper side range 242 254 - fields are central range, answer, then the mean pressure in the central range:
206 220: 4.3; 154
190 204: 0.7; 201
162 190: -1.4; 211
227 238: -0.3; 237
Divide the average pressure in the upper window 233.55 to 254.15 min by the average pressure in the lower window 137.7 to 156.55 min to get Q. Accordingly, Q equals 1.25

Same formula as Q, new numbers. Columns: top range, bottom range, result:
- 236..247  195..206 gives 1.38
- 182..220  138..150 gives 0.98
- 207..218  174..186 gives 0.68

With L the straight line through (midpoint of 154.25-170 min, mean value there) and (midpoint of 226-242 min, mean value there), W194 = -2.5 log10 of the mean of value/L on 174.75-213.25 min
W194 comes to 0.18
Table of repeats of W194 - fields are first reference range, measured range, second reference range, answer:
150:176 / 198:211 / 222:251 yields 0.47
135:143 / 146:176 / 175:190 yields -0.05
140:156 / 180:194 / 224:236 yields -0.02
